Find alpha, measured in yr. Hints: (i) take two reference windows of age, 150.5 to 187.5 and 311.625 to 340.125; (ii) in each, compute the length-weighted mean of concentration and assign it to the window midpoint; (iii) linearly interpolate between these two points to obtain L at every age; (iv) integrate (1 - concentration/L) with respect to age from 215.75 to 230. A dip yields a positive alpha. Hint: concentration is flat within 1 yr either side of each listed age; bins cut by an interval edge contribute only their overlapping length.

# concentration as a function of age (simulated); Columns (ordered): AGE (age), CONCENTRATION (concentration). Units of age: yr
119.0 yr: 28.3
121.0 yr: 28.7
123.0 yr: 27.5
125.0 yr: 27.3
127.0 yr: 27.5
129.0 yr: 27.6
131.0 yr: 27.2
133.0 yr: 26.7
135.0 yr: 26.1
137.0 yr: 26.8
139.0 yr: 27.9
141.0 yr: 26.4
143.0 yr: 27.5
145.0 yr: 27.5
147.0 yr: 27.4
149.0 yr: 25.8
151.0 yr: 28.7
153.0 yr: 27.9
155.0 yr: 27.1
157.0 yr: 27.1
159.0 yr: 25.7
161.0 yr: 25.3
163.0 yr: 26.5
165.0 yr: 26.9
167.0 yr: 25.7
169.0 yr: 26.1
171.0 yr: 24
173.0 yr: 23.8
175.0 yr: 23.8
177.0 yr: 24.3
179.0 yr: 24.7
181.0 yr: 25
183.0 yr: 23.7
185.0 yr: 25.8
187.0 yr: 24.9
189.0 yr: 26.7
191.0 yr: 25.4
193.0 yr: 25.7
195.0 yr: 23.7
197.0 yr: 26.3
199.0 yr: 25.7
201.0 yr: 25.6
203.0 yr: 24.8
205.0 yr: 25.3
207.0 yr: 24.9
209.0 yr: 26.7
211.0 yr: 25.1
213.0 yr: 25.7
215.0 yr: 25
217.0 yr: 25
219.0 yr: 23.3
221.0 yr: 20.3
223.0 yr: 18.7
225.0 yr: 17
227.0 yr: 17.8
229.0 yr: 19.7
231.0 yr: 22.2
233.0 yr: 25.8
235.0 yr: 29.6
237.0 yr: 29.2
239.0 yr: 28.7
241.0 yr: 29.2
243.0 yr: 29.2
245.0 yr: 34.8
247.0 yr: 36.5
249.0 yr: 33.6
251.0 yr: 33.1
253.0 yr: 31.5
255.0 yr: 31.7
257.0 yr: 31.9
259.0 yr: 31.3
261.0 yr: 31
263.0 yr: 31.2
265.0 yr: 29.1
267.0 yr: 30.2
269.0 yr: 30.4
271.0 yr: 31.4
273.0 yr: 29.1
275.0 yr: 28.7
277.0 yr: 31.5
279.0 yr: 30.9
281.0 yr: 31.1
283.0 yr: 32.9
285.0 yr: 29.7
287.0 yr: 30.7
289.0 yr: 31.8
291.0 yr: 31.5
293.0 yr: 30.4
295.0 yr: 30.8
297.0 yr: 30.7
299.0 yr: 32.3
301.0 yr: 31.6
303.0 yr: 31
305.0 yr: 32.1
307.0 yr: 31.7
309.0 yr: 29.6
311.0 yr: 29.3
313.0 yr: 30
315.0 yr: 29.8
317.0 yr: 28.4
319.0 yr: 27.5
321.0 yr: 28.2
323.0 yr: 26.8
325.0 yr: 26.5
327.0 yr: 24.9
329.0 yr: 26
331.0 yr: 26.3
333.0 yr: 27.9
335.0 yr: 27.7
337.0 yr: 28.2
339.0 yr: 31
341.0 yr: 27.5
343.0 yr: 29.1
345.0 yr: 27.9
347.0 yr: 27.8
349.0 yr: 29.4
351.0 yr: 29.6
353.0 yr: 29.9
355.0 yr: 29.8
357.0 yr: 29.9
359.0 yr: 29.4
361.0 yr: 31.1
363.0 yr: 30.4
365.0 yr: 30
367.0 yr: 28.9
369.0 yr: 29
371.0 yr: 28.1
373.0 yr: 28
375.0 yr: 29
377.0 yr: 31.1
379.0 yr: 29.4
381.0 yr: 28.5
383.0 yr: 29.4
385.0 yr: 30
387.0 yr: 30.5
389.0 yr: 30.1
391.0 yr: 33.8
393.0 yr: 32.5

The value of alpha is 3.3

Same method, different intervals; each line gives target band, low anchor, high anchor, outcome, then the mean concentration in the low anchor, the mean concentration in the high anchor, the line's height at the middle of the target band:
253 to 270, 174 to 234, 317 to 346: -3.5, 24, 27.6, 25.6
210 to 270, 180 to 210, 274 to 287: 1.5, 25.3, 30.8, 28.2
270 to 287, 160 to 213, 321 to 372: -2.2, 25.3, 28.5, 27.1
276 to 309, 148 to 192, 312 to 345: -4.7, 25.7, 27.9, 27.4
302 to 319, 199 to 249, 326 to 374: -1.5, 25.6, 28.7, 27.7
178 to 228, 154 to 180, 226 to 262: 5.6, 25.5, 29.3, 27.2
